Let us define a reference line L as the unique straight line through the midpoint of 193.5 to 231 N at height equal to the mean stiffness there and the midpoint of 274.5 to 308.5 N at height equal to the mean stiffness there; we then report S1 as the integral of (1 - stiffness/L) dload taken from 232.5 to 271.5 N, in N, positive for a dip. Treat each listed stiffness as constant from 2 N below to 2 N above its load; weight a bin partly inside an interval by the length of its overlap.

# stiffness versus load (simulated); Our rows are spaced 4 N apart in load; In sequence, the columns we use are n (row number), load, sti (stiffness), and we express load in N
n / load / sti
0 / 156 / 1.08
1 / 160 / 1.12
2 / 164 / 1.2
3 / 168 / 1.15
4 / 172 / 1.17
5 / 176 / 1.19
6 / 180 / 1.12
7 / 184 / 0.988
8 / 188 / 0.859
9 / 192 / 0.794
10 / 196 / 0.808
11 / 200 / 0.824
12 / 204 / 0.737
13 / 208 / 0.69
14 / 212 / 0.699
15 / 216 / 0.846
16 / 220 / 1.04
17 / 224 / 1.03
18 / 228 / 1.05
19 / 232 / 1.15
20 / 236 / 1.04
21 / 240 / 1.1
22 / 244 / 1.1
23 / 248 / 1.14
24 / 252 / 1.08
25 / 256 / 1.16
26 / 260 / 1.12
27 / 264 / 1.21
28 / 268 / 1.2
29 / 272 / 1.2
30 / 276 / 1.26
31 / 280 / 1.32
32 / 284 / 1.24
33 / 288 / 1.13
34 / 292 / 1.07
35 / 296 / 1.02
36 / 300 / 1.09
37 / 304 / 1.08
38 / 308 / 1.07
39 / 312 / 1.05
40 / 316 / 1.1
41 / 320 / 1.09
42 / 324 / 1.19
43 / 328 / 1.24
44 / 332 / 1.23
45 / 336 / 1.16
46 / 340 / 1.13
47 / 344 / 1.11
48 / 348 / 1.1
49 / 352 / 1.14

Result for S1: -4.9 N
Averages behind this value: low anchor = 0.865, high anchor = 1.14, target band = 1.13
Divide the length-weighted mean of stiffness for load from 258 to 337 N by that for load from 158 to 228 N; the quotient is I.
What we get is 1.20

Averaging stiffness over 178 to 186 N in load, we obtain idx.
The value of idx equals 1.05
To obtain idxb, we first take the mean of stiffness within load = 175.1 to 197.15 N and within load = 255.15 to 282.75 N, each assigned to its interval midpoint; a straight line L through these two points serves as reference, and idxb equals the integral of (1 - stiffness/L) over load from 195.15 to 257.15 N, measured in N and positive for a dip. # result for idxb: 6.6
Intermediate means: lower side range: 0.954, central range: 0.969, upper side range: 1.21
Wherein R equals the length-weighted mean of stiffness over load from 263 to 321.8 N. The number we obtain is 1.14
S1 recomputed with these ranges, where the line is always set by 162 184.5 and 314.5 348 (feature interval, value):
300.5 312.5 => 0.8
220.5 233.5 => 0.9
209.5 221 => 3.1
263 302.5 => -0.7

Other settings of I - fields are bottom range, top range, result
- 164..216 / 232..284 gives 1.25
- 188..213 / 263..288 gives 1.60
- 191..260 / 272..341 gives 1.19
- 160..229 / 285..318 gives 1.13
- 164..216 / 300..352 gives 1.22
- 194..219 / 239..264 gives 1.45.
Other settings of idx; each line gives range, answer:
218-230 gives 1.04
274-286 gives 1.27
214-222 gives 0.943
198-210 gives 0.75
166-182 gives 1.16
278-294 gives 1.19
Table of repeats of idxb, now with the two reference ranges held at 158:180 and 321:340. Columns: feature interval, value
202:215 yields 5.00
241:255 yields 0.79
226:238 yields 0.95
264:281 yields -0.80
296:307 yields 1.06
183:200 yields 4.60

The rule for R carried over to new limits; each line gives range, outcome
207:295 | 1.09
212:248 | 1.03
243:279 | 1.17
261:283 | 1.23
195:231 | 0.868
